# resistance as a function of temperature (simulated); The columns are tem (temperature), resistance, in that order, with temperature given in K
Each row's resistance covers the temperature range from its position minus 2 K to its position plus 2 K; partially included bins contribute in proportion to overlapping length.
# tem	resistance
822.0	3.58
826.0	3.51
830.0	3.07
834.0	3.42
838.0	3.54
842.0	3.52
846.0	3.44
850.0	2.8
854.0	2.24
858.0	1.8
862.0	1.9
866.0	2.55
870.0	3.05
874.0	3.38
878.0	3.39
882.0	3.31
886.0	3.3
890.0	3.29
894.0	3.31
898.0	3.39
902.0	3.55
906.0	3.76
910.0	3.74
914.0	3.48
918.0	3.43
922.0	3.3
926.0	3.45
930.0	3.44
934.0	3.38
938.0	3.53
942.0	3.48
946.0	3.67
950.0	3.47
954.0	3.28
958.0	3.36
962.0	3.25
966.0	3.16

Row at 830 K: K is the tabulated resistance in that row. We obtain 3.07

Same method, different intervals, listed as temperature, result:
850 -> 2.8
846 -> 3.44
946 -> 3.67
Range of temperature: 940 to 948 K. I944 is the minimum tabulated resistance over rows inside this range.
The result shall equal 3.48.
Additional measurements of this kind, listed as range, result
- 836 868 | 1.8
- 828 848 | 3.07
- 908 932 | 3.3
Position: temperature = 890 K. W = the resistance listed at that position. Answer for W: 3.29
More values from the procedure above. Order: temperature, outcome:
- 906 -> 3.76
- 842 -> 3.52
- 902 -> 3.55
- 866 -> 2.55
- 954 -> 3.28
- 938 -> 3.53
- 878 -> 3.39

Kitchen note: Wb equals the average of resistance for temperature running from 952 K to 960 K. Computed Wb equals 3.32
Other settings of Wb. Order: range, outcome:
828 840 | 3.34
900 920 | 3.59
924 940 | 3.45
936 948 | 3.56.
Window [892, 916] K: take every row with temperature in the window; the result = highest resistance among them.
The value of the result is 3.76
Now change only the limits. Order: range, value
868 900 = 3.39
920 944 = 3.53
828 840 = 3.54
